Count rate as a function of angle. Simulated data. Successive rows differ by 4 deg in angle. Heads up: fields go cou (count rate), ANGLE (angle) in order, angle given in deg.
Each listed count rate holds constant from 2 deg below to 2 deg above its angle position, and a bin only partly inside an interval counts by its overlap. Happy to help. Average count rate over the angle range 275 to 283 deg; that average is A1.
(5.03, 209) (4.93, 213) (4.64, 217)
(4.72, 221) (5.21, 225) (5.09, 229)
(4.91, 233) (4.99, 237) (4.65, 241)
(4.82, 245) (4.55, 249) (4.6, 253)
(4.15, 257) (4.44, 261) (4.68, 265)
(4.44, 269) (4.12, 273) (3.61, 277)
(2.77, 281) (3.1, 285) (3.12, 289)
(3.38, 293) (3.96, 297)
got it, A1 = 3.19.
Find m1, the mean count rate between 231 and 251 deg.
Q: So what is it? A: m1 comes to 4.78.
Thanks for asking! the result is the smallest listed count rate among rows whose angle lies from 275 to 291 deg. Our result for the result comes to 2.77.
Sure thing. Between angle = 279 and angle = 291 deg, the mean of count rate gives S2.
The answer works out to 3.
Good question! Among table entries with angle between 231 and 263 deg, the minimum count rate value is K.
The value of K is 4.15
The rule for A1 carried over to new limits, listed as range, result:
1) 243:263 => 4.51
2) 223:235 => 5.07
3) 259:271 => 4.52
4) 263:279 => 4.21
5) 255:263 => 4.29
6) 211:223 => 4.76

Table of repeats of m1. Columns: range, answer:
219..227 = 4.96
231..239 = 4.95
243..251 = 4.69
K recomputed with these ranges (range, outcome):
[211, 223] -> 4.64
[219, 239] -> 4.72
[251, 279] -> 3.61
